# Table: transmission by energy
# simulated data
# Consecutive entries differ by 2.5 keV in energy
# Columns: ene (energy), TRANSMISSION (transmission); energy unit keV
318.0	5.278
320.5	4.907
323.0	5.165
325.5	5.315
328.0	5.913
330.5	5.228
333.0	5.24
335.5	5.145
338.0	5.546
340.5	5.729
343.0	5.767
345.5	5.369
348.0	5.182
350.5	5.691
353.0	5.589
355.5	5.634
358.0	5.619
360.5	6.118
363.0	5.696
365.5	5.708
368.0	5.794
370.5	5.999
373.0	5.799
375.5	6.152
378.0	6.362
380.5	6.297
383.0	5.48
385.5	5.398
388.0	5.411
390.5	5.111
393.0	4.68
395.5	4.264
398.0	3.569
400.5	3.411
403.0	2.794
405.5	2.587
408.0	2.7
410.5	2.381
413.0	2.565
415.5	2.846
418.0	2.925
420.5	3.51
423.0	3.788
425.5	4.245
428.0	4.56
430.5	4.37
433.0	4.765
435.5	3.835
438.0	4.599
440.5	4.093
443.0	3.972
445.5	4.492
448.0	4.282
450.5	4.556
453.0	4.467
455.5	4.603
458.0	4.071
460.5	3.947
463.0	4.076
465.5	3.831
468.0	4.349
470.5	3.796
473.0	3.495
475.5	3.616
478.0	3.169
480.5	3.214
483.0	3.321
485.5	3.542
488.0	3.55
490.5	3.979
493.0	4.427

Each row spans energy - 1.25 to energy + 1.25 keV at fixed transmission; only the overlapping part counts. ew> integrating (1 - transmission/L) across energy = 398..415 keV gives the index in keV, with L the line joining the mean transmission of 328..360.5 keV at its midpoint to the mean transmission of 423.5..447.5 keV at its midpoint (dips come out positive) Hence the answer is 6.9 keV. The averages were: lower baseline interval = 5.52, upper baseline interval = 4.31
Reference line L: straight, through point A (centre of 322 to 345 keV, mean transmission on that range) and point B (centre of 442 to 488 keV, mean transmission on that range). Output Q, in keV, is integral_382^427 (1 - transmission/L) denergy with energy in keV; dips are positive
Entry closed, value 8.6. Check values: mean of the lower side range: 5.45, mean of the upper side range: 3.92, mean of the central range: 3.75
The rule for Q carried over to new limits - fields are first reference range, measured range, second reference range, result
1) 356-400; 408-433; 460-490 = 6.2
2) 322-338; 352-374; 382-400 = -3.2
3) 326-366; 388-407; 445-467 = 4.2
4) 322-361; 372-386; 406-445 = -3.8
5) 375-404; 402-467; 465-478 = 6.3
